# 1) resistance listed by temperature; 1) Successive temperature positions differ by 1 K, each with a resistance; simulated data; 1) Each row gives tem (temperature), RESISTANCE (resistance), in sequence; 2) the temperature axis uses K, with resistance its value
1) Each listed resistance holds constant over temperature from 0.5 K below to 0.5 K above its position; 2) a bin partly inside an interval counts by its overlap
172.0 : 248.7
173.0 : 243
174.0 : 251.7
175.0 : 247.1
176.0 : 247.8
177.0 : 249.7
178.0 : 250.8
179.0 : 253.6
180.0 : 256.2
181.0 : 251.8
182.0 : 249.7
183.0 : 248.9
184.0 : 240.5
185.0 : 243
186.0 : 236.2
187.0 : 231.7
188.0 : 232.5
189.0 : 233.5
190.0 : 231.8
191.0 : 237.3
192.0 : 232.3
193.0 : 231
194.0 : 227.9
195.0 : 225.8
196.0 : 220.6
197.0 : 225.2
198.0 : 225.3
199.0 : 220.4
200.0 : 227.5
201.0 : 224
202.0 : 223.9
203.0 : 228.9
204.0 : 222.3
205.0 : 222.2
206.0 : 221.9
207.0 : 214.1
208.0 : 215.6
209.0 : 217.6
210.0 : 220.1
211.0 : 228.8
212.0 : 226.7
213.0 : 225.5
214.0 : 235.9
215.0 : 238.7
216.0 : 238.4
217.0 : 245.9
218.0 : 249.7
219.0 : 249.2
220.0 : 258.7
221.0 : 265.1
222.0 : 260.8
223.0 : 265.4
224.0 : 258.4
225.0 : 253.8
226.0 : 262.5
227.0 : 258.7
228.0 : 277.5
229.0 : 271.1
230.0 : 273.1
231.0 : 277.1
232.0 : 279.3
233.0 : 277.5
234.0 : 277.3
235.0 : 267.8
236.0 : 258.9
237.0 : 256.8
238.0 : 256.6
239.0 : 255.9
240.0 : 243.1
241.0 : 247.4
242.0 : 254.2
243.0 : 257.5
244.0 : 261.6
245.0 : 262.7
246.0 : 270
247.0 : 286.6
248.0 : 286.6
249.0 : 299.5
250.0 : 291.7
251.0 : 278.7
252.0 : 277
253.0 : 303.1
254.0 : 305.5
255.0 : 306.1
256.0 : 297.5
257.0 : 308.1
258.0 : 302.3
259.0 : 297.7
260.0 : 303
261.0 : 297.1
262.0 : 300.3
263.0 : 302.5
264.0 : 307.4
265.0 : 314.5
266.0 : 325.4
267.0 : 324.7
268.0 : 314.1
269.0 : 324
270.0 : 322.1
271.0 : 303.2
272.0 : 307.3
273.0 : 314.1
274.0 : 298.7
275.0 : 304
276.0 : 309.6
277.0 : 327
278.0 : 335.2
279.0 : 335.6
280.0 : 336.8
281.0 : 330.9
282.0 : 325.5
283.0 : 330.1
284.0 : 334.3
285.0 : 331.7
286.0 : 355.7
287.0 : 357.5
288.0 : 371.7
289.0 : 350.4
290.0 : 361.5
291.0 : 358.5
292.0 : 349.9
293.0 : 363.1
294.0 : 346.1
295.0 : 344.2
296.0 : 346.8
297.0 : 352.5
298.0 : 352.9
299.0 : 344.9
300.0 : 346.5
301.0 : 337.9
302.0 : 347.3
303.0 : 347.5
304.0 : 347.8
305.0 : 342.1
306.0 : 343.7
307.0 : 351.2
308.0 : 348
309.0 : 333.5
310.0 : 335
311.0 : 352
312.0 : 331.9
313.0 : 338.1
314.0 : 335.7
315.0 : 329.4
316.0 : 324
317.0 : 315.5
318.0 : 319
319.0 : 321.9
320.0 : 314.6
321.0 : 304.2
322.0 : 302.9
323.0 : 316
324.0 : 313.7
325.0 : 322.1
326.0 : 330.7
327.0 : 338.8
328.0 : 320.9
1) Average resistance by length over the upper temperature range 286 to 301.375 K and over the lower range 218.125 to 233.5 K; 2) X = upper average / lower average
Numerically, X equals 1.33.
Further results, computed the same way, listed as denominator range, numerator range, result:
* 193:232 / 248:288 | 1.31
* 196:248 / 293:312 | 1.39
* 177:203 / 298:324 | 1.42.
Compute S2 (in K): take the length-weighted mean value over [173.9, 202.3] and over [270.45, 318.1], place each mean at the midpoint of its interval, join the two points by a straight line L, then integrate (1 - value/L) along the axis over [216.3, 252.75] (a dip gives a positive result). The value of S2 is 1.9 K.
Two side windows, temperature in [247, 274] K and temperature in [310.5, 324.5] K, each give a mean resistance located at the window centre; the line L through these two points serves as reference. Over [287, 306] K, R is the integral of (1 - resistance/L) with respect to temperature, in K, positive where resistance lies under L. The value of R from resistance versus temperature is -2.1 K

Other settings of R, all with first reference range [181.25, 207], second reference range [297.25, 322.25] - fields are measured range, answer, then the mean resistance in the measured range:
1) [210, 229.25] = 0.28 K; 250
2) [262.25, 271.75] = -0.58 K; 315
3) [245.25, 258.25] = -0.45 K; 293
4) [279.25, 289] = -0.93 K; 342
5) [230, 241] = 0.13 K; 265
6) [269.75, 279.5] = -0.39 K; 316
